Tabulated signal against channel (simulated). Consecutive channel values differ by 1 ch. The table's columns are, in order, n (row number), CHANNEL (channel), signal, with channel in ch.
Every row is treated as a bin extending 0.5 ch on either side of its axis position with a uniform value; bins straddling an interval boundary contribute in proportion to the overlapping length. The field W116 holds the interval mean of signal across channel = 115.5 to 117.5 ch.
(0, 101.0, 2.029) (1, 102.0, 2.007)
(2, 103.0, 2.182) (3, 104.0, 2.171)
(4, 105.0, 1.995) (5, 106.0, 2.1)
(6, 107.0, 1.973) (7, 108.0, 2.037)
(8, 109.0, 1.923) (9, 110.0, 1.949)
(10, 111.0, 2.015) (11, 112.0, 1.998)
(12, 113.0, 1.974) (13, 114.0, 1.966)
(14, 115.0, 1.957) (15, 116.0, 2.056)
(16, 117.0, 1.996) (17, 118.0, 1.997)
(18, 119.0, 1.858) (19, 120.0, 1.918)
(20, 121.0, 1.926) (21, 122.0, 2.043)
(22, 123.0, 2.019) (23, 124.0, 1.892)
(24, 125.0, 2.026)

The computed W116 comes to 2.03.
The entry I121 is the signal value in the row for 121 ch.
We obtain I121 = 1.926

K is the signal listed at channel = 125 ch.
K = 2.026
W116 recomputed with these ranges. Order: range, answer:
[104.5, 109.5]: 2.01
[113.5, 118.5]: 1.99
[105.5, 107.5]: 2.04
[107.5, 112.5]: 1.98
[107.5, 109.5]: 1.98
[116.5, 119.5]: 1.95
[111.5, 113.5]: 1.99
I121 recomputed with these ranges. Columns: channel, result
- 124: 1.892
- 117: 1.996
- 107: 1.973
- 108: 2.037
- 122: 2.043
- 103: 2.182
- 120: 1.918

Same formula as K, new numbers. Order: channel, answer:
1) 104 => 2.171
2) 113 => 1.974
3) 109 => 1.923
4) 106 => 2.1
